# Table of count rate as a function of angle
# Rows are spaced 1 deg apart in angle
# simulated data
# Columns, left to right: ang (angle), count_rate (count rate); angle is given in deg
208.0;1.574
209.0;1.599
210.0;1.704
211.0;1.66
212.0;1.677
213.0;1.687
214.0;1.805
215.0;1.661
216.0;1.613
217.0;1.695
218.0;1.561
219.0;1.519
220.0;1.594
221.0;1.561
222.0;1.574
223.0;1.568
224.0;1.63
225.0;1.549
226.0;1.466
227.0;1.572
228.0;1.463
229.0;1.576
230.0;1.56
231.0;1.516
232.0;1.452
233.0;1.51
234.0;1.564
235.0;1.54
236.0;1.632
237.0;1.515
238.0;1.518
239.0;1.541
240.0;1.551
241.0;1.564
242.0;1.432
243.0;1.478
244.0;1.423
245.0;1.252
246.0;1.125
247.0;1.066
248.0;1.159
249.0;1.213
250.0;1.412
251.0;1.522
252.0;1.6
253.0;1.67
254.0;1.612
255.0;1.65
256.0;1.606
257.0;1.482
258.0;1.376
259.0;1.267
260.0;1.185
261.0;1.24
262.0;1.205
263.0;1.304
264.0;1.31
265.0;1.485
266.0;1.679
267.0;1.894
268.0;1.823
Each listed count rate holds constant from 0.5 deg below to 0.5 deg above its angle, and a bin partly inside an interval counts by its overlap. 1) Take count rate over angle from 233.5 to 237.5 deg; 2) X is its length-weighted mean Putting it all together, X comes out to 1.56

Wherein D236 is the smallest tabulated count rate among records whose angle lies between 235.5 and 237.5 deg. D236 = 1.515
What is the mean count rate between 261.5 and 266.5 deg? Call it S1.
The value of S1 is 1.4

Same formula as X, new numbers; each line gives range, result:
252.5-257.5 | 1.6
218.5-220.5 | 1.56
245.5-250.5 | 1.19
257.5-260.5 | 1.28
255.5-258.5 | 1.49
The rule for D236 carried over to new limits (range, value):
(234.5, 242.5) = 1.432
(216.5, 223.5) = 1.519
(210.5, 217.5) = 1.613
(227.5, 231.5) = 1.463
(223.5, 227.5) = 1.466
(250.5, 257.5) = 1.482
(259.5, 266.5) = 1.185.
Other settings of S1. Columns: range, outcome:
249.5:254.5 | 1.56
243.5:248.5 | 1.2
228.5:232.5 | 1.53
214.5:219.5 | 1.61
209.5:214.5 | 1.71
